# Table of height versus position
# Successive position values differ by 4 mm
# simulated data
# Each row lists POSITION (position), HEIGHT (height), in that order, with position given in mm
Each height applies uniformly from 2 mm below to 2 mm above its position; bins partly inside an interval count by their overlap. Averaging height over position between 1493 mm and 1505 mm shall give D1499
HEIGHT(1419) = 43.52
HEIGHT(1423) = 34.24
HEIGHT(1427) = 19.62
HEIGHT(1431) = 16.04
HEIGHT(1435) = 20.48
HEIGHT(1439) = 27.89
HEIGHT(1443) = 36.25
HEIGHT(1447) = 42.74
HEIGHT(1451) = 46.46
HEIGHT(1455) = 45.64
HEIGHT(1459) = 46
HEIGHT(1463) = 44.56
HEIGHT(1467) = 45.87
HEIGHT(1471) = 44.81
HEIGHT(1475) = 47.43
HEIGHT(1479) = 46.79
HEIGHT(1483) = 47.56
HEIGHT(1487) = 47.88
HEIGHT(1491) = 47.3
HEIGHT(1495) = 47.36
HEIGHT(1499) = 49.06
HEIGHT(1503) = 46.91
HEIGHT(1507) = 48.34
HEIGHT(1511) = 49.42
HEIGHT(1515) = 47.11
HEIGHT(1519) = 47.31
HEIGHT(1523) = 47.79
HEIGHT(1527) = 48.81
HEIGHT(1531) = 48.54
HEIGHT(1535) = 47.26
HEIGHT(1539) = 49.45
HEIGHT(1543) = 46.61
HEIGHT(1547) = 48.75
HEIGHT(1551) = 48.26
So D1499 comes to 47.8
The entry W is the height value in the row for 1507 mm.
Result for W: 48.34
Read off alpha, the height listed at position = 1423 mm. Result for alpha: 34.24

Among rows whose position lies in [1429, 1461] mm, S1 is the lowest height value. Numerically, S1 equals 16.04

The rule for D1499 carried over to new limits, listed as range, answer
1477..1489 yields 47.4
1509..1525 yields 47.9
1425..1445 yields 24.1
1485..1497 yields 47.5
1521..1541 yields 48.4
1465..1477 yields 46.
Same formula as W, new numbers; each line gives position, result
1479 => 46.79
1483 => 47.56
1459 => 46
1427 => 19.62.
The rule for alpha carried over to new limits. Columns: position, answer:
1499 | 49.06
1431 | 16.04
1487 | 47.88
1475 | 47.43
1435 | 20.48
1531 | 48.54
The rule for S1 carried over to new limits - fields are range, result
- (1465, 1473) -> 44.81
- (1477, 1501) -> 46.79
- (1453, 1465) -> 44.56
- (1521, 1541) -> 47.26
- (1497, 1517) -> 46.91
